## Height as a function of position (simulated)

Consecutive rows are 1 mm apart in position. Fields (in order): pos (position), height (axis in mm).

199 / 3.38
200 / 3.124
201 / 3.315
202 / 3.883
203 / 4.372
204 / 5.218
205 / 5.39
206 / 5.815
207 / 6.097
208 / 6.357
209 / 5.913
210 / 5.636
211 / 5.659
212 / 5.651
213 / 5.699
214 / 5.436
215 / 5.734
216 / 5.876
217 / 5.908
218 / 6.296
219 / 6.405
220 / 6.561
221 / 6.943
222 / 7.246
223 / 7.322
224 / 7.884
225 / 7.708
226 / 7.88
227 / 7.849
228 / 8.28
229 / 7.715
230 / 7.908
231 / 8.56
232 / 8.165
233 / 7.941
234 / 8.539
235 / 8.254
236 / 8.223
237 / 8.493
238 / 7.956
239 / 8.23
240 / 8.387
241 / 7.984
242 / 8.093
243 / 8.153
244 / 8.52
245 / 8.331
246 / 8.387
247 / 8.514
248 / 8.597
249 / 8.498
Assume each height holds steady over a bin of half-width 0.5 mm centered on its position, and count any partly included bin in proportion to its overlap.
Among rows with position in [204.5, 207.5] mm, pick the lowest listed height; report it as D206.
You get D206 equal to 5.39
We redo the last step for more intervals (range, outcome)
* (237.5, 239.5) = 7.956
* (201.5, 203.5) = 3.883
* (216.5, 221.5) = 5.908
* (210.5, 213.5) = 5.651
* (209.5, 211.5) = 5.636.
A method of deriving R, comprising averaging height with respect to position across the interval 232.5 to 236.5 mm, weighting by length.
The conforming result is 8.24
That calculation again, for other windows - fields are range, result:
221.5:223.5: 7.28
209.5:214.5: 5.62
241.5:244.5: 8.26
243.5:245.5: 8.43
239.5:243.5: 8.15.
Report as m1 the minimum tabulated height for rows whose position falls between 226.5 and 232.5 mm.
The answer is 7.715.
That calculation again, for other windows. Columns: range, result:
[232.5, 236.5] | 7.941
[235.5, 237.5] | 8.223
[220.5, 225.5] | 6.943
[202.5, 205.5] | 4.372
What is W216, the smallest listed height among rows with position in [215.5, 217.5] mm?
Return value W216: 5.876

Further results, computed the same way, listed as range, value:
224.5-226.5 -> 7.708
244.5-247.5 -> 8.331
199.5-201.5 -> 3.124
